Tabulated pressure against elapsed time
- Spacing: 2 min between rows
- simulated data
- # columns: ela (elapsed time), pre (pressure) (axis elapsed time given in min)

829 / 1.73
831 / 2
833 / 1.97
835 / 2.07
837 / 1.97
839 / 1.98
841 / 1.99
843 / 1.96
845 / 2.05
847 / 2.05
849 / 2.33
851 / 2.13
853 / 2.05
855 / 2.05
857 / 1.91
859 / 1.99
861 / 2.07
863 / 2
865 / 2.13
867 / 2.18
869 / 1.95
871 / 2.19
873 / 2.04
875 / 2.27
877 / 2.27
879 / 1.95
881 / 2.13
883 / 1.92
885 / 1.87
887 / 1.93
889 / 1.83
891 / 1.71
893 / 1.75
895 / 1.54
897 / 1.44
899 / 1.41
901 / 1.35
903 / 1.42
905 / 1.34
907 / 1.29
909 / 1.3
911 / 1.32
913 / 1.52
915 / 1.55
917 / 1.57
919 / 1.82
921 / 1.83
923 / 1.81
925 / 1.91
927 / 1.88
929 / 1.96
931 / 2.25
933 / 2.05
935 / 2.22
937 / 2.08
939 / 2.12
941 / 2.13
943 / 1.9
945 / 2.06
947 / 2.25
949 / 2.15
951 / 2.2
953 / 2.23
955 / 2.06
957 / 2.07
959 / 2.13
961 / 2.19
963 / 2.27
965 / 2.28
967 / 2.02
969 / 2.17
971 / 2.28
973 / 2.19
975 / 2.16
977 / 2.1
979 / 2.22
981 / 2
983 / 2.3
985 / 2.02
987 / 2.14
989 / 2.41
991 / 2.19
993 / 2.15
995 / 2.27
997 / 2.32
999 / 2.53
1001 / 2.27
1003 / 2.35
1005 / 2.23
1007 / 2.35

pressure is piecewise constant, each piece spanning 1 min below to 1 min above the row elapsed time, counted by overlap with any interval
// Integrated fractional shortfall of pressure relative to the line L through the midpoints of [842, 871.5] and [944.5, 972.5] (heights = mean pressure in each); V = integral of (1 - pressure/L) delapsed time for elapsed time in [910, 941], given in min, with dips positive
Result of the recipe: 3.9 min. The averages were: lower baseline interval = 2.07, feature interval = 1.87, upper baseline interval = 2.17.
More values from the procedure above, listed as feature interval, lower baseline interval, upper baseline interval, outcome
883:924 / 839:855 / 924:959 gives 9.7 min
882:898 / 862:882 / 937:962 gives 2.8 min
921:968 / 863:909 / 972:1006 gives -1.0 min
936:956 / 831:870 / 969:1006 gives 0.5 min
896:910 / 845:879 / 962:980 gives 5.0 min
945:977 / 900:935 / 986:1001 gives -2.4 min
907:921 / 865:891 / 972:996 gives 3.8 min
